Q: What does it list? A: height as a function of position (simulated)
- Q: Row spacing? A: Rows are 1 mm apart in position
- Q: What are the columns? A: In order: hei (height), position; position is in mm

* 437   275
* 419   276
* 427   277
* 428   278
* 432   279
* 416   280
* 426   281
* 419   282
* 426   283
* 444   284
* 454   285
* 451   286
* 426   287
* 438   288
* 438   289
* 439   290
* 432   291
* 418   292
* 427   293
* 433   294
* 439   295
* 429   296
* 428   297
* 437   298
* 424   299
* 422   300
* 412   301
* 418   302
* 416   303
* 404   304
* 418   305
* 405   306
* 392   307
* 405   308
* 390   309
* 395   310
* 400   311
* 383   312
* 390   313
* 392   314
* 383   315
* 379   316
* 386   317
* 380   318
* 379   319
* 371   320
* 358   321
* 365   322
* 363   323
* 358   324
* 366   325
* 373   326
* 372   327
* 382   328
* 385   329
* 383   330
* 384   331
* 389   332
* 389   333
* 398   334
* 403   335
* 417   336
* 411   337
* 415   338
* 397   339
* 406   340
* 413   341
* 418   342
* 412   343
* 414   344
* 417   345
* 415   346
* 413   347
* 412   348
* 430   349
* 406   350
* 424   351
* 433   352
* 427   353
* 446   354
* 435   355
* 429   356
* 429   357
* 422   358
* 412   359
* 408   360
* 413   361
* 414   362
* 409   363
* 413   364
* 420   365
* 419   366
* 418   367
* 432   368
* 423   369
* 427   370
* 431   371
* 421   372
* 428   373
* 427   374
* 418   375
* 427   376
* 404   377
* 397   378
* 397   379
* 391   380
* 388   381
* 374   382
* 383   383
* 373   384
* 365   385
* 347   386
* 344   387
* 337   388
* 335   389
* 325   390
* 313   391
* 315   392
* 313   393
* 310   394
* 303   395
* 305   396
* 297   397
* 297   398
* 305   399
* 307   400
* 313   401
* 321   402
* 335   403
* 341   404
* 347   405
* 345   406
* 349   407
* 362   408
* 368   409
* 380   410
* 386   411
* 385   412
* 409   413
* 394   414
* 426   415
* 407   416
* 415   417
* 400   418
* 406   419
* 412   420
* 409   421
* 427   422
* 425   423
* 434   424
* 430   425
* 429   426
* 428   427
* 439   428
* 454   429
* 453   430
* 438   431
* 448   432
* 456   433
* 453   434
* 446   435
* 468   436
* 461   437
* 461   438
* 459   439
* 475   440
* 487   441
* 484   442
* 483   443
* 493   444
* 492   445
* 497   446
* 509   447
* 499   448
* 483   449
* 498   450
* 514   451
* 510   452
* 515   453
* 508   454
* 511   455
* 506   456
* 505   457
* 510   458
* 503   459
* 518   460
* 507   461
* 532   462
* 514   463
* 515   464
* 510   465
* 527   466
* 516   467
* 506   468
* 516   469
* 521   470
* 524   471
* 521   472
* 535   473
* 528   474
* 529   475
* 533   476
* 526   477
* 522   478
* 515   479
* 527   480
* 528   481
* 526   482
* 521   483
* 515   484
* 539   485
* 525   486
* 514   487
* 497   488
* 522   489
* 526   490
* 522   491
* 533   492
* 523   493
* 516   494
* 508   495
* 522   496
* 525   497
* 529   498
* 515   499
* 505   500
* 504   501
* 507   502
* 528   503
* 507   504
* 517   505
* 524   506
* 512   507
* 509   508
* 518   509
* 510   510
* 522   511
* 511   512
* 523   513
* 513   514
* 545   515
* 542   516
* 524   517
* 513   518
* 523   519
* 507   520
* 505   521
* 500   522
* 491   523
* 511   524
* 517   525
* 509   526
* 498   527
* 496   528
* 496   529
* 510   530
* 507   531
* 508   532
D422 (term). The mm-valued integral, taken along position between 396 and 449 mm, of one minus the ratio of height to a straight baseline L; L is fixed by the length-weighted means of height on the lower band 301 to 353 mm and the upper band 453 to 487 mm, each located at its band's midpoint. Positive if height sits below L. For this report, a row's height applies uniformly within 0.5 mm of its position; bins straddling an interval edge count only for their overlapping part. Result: 7.3 mm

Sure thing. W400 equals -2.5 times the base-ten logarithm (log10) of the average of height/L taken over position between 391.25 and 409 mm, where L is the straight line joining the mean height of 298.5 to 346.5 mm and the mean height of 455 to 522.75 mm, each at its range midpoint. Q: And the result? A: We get 0.37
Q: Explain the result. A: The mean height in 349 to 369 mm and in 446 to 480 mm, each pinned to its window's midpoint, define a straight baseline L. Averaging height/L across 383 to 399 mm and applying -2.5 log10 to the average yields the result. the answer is 0.35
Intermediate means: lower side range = 422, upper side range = 515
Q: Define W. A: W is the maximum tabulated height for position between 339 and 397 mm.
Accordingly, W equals 446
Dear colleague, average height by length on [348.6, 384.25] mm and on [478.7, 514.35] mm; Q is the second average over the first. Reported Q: 1.25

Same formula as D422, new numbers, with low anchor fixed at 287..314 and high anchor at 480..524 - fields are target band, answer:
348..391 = 4.47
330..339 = 0.70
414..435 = 2.19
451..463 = -0.40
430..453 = 0.44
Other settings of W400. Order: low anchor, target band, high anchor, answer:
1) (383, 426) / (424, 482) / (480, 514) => -0.12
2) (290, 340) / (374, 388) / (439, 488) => 0.17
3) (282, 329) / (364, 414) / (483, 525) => 0.22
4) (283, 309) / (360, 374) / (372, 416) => -0.12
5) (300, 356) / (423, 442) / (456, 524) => 0.06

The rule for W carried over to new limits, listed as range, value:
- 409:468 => 532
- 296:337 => 437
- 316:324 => 386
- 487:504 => 533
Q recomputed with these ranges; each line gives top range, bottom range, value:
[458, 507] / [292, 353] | 1.29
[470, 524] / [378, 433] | 1.39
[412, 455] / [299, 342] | 1.16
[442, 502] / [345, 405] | 1.34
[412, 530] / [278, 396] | 1.23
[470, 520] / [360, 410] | 1.41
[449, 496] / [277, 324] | 1.26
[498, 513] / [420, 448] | 1.13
